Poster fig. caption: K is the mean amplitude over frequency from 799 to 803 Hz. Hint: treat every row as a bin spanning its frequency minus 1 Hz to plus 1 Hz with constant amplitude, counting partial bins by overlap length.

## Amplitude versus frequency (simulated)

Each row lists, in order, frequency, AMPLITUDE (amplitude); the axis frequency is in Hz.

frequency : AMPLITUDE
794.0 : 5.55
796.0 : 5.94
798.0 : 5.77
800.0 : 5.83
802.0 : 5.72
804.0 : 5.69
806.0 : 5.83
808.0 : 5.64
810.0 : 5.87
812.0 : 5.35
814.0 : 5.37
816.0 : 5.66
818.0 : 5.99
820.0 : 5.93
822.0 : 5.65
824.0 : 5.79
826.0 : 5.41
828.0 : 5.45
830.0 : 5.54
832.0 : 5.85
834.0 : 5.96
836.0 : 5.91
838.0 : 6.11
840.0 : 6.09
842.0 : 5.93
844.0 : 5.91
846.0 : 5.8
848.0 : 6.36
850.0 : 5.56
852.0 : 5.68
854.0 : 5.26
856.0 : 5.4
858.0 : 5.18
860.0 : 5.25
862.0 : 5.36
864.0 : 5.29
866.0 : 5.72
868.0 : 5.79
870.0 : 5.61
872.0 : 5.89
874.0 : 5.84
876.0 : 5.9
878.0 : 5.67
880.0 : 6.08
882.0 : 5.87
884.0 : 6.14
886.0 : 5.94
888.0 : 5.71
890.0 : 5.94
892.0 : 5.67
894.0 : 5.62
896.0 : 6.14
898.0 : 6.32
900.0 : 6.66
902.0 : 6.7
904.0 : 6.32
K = 5.78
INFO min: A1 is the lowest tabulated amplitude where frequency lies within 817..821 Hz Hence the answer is 5.93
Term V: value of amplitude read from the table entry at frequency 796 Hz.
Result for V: 5.94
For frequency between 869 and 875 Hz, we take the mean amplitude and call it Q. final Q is 5.78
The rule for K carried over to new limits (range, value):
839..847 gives 5.93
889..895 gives 5.74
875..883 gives 5.88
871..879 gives 5.83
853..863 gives 5.29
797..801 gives 5.8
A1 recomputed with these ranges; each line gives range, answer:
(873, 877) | 5.84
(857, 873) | 5.18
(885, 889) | 5.71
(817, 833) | 5.41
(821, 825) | 5.65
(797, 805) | 5.69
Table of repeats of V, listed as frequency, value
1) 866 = 5.72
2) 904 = 6.32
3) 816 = 5.66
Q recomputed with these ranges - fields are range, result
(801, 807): 5.75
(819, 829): 5.65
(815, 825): 5.8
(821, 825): 5.72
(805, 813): 5.67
